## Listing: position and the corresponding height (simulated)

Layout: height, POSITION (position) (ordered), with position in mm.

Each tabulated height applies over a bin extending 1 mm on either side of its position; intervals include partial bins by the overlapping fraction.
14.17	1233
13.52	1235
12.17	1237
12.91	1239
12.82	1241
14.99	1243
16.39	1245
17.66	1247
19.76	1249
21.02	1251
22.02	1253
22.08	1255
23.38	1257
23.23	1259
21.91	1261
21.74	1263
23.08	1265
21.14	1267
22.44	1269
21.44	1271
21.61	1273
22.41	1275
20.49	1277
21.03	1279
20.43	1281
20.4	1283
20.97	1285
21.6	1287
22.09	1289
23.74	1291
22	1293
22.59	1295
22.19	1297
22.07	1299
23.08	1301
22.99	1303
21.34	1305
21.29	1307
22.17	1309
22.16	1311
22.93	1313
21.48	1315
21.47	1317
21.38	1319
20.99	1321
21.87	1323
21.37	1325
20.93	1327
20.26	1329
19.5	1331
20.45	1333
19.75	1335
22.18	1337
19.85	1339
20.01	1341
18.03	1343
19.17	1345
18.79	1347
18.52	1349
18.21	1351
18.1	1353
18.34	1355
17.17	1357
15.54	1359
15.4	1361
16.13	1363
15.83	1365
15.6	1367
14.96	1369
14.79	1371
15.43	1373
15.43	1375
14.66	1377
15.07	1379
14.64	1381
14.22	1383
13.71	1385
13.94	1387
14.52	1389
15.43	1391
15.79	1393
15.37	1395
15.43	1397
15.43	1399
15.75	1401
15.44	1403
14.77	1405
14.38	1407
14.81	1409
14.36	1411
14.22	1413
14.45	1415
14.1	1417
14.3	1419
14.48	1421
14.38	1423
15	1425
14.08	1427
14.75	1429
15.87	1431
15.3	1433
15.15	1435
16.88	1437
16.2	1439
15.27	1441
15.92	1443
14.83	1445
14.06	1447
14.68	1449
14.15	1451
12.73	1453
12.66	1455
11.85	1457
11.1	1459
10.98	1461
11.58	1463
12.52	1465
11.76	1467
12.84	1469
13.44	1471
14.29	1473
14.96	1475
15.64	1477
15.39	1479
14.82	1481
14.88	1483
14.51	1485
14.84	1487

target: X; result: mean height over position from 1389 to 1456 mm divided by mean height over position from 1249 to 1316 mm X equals 0.7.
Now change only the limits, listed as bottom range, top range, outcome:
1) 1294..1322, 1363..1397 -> 0.68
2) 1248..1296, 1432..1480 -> 0.64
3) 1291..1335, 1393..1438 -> 0.69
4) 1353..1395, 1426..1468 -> 0.90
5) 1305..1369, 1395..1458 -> 0.76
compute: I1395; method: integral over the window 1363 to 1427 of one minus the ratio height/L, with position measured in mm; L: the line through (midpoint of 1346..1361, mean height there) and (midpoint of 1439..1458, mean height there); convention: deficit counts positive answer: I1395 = 4.9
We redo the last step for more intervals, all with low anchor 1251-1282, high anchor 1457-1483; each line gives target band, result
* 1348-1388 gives 4.2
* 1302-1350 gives -3.5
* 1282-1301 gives -1.1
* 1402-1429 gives 1.8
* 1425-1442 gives -0.7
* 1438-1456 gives -0.3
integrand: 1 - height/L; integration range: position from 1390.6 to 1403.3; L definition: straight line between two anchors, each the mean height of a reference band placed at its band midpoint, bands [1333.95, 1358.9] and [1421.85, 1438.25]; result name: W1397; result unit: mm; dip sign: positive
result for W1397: 0.9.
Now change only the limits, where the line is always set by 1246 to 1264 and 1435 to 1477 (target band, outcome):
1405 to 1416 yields 0.7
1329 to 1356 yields -1.9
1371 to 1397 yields 2.5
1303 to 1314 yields -1.5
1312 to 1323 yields -1.5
